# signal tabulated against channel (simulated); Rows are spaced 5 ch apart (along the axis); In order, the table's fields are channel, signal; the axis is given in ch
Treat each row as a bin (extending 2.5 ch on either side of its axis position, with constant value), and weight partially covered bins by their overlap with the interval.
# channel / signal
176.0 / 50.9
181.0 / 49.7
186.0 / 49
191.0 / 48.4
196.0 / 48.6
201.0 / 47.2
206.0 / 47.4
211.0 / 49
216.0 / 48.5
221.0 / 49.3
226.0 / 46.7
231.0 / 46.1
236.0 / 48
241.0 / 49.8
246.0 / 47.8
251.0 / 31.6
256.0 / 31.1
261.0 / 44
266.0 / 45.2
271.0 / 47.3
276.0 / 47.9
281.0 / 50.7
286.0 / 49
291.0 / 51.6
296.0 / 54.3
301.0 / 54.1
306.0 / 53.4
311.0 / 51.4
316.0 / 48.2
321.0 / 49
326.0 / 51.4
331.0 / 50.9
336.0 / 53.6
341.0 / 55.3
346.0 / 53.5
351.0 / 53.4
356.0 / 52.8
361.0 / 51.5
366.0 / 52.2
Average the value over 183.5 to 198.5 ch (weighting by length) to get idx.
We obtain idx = 48.7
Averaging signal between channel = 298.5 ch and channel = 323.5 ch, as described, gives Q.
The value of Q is 51.2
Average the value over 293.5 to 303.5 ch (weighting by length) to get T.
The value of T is 54.2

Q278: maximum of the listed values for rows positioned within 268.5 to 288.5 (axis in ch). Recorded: 50.7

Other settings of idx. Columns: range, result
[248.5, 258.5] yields 31.4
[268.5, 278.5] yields 47.6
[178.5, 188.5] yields 49.4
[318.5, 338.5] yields 51.2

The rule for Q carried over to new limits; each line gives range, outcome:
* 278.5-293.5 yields 50.4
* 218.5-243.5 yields 48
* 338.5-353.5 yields 54.1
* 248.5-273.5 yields 39.8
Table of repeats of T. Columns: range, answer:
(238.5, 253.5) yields 43.1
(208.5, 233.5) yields 47.9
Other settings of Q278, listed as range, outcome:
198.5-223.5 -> 49.3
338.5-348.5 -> 55.3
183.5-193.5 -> 49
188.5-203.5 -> 48.6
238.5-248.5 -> 49.8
